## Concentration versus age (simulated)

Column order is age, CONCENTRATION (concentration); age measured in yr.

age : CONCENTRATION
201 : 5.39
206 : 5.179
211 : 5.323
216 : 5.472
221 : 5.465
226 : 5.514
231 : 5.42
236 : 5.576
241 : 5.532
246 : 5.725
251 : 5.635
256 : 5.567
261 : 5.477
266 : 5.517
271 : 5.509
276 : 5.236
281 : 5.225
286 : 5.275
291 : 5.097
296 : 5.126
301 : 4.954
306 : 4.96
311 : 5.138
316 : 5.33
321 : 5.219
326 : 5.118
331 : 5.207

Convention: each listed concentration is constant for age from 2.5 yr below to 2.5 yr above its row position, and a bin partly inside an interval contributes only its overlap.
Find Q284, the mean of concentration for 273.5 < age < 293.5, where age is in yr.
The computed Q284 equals 5.21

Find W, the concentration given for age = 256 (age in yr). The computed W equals 5.567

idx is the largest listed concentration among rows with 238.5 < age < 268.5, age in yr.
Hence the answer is 5.725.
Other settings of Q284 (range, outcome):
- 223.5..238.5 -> 5.5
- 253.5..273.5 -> 5.52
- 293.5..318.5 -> 5.1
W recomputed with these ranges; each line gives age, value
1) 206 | 5.179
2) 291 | 5.097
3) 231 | 5.42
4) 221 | 5.465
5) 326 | 5.118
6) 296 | 5.126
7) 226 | 5.514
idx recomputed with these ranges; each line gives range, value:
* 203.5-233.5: 5.514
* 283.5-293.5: 5.275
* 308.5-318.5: 5.33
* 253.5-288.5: 5.567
